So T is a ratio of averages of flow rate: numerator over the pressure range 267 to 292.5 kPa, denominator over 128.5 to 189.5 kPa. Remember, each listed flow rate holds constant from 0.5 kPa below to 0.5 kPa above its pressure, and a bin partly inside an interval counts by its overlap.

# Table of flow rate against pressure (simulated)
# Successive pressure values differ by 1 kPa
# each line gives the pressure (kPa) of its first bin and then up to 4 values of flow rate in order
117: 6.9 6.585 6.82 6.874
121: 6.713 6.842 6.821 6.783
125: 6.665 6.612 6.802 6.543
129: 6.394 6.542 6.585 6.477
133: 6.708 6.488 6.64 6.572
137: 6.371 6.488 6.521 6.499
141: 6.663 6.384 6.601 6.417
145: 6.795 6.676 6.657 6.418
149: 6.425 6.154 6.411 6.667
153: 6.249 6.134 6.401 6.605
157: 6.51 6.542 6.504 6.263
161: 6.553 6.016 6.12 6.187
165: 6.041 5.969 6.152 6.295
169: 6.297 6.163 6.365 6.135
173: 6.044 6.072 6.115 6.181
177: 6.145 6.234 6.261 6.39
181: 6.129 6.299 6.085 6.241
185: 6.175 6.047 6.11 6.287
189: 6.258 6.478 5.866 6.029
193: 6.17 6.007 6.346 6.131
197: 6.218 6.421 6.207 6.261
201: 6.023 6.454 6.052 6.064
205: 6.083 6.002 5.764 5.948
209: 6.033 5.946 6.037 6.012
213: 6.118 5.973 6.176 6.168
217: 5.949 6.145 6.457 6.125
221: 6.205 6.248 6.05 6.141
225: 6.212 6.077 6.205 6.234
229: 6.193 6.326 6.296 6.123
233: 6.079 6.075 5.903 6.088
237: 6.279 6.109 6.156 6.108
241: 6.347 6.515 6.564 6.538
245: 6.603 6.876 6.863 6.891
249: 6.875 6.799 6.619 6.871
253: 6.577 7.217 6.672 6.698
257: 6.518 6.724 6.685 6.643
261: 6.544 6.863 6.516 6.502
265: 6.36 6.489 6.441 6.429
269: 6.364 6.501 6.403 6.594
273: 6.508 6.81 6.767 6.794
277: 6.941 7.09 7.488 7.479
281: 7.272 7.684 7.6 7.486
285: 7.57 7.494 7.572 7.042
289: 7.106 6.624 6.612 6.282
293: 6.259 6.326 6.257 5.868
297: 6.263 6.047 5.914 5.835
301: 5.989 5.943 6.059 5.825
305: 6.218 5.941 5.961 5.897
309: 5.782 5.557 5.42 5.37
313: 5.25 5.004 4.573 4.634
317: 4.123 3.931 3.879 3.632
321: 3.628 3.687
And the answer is 1.1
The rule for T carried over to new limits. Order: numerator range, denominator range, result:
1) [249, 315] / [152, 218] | 1.05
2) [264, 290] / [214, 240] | 1.13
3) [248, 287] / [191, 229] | 1.12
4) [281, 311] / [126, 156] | 0.99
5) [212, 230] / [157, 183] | 0.99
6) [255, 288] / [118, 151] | 1.04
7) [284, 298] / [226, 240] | 1.09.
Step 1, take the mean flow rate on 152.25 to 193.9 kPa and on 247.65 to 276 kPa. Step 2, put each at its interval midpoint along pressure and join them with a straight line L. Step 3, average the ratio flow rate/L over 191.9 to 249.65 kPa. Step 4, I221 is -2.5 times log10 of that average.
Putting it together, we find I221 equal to 0.039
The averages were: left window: 6.22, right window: 6.64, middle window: 6.22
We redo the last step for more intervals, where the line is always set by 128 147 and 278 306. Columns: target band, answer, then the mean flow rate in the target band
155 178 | 0.06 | 6.24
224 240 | 0.08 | 6.15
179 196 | 0.07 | 6.18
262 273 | 0.03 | 6.48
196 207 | 0.07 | 6.16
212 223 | 0.08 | 6.14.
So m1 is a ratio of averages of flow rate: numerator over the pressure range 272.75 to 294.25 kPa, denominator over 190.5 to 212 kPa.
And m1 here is 1.16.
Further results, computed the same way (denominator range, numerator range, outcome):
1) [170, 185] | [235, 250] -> 1.05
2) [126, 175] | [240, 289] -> 1.07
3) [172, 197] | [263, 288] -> 1.12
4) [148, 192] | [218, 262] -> 1.03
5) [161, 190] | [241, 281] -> 1.09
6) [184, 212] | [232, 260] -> 1.06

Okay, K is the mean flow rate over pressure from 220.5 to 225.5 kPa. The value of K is 6.17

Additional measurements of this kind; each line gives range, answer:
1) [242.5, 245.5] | 6.57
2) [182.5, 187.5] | 6.13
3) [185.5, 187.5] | 6.08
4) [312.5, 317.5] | 4.72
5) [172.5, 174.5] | 6.06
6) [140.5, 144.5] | 6.52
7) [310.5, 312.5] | 5.39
